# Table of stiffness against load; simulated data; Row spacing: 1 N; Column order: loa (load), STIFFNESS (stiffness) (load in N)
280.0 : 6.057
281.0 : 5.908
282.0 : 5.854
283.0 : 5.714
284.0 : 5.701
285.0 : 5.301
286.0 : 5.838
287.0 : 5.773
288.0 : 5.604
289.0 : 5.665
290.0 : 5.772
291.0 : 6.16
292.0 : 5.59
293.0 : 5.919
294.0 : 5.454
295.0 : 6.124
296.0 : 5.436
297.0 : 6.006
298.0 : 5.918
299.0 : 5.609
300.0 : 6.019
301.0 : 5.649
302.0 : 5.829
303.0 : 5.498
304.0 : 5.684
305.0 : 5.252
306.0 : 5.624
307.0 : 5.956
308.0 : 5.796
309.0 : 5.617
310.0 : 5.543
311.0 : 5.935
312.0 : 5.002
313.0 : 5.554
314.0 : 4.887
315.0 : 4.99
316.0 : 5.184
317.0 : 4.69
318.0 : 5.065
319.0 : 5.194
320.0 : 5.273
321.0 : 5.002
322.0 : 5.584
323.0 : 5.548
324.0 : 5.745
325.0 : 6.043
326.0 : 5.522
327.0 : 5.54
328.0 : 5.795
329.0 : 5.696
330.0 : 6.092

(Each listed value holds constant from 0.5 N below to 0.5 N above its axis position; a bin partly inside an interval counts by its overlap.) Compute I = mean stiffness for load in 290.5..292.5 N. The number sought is 5.88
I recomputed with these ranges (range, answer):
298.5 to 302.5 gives 5.78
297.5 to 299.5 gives 5.76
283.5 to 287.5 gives 5.65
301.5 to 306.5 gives 5.58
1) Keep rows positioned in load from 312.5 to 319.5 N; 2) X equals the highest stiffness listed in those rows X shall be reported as 5.554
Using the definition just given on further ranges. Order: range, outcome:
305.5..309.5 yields 5.956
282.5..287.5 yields 5.838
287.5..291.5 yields 6.16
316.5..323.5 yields 5.584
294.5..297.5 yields 6.124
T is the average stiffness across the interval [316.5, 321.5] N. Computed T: 5.04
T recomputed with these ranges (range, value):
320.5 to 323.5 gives 5.38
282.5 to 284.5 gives 5.71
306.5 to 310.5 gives 5.73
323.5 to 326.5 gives 5.77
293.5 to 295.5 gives 5.79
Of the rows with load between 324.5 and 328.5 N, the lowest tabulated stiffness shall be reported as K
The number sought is 5.522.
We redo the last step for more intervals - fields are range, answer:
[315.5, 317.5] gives 4.69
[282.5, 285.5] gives 5.301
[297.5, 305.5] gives 5.252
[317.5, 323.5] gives 5.002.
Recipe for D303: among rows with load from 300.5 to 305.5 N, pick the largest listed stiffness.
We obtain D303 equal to 5.829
